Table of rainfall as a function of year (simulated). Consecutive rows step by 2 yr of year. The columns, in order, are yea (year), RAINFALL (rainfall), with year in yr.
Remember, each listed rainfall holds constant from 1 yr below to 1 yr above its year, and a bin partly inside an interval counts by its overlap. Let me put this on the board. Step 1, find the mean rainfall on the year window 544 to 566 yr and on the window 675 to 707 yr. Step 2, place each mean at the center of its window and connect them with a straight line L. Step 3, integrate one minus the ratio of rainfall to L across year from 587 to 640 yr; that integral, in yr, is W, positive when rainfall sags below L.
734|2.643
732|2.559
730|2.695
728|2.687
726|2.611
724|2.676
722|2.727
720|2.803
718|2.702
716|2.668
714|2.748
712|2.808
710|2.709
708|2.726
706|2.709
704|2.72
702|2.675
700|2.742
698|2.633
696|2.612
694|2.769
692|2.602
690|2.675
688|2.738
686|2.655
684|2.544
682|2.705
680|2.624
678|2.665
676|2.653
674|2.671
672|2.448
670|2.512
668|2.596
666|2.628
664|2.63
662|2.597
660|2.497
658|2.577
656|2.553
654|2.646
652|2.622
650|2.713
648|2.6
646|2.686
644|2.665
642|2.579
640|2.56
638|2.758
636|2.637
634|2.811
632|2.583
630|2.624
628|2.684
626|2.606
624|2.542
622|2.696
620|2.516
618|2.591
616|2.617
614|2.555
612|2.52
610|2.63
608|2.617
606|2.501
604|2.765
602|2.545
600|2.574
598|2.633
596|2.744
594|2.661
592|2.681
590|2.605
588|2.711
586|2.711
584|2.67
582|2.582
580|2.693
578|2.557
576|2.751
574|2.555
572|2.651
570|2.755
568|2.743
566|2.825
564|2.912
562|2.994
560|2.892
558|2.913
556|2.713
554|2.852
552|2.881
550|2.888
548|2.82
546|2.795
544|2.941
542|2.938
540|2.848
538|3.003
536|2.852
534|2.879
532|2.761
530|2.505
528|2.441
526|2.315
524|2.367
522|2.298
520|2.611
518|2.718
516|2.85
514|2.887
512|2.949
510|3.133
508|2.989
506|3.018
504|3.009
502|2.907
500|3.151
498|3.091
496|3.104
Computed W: 2.9 yr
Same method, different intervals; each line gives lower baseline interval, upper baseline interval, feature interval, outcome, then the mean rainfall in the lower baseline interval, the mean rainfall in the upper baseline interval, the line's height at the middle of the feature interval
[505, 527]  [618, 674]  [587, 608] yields 0.16 yr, 2.74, 2.61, 2.66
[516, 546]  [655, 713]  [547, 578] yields -1.43 yr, 2.69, 2.64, 2.68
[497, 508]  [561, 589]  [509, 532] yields 2.40 yr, 3.03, 2.72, 2.95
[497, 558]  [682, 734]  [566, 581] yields 0.54 yr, 2.82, 2.69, 2.78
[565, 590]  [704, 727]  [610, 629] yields 0.69 yr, 2.68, 2.72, 2.69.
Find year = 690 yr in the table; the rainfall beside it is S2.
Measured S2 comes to 2.675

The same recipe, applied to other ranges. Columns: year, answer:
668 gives 2.596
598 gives 2.633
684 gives 2.544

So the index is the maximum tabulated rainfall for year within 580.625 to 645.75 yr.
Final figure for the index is 2.811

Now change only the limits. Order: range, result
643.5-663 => 2.713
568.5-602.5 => 2.755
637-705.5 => 2.769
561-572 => 2.994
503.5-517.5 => 3.133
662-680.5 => 2.671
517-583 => 3.003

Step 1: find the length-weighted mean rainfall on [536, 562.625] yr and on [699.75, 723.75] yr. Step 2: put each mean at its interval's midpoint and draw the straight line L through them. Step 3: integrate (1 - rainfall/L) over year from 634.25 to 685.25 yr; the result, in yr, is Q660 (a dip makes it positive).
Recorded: 2.9 yr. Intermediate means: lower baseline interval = 2.88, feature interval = 2.62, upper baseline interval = 2.73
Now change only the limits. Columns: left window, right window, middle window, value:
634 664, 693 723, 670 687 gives 0.4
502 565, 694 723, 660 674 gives 0.8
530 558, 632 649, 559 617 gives 1.8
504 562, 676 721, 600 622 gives 1.3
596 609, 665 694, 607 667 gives 0.1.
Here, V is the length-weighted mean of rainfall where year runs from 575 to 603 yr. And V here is 2.65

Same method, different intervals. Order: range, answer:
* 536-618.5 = 2.73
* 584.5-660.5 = 2.63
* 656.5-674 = 2.57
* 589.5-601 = 2.65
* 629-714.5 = 2.65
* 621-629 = 2.63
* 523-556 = 2.75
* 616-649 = 2.63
